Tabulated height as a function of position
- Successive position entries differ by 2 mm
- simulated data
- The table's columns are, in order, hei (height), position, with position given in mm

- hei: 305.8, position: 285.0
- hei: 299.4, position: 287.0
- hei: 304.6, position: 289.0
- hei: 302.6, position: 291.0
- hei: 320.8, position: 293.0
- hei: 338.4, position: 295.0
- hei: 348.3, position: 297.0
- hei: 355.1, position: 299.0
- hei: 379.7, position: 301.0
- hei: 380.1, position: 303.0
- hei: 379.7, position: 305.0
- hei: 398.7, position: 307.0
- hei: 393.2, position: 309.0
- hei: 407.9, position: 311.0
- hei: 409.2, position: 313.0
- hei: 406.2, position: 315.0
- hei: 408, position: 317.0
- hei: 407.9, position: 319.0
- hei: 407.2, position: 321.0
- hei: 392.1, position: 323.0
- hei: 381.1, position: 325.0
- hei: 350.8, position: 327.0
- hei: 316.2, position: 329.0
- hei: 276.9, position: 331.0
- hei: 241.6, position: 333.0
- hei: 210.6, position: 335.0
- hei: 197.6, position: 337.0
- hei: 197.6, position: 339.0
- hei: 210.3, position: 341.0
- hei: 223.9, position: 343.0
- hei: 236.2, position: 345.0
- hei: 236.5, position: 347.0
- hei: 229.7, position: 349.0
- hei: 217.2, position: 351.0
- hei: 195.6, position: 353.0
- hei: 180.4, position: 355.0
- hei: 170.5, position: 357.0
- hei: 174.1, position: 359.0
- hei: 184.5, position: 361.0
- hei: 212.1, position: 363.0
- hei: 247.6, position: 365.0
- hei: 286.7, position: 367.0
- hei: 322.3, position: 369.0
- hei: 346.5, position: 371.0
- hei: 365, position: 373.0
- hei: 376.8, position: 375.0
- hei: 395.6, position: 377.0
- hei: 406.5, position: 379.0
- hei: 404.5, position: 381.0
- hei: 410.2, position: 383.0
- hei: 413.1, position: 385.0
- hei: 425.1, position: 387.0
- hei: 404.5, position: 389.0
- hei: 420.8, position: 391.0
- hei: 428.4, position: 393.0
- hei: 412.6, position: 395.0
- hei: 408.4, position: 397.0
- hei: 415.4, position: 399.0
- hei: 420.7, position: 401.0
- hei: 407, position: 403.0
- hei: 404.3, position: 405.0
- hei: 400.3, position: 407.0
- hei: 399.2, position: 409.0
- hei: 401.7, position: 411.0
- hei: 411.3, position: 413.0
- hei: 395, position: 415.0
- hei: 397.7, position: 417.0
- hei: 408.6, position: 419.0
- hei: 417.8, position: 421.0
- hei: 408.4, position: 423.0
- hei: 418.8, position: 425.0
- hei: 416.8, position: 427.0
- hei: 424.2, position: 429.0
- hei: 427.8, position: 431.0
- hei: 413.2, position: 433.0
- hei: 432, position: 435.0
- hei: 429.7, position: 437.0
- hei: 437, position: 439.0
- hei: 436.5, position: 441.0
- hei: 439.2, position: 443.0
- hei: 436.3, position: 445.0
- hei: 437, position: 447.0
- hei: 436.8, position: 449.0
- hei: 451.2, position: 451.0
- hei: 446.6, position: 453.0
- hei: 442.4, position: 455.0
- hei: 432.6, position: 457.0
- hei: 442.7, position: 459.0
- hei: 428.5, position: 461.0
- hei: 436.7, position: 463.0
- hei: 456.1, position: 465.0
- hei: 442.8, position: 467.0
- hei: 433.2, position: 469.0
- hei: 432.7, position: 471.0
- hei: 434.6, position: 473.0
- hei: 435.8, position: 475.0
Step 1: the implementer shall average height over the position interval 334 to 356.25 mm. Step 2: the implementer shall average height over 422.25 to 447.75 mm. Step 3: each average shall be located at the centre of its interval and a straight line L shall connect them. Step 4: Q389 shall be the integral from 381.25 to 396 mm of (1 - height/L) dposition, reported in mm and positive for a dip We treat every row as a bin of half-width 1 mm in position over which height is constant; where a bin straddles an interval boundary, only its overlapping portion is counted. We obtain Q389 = -4.66 mm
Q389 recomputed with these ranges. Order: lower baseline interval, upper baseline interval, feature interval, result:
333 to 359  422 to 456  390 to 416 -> -5.0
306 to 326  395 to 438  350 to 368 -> 8.8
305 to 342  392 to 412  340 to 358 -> 7.4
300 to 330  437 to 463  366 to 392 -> 1.8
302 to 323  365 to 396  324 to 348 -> 8.4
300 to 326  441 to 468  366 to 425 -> 3.5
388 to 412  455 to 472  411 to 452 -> 0.1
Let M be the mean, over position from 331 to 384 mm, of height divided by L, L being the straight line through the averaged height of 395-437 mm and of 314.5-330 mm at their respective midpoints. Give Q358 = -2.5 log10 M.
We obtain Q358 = 0.43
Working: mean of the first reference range 383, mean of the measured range 265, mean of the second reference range 412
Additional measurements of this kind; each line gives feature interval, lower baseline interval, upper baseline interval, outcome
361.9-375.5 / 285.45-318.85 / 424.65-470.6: 0.29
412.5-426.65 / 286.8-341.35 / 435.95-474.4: 0.01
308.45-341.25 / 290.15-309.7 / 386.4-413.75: 0.12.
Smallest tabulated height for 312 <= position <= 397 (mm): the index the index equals 170.5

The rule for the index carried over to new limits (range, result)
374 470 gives 376.8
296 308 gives 348.3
